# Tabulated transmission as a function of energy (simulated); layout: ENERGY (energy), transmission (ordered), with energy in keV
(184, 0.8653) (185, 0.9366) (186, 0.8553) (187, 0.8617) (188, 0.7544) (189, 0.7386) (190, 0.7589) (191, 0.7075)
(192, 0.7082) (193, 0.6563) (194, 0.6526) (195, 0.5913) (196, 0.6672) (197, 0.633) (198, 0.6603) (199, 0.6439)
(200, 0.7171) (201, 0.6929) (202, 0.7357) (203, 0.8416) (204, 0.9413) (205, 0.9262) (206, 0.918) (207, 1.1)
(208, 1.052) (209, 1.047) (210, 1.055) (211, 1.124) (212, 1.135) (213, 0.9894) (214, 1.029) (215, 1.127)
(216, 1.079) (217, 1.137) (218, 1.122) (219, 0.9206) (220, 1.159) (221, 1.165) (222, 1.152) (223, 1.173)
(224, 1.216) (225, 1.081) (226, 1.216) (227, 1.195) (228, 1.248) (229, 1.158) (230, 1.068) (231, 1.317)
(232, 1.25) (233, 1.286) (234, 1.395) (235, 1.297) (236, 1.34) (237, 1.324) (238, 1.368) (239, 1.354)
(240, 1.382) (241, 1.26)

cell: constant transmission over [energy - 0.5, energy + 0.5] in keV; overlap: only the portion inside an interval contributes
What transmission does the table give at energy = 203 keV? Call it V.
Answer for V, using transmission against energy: 0.8416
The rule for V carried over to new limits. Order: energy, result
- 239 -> 1.354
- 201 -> 0.6929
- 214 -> 1.029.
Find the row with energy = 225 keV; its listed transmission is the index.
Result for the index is 1.081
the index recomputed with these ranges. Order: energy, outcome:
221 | 1.165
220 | 1.159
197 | 0.633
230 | 1.068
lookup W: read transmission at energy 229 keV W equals 1.158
